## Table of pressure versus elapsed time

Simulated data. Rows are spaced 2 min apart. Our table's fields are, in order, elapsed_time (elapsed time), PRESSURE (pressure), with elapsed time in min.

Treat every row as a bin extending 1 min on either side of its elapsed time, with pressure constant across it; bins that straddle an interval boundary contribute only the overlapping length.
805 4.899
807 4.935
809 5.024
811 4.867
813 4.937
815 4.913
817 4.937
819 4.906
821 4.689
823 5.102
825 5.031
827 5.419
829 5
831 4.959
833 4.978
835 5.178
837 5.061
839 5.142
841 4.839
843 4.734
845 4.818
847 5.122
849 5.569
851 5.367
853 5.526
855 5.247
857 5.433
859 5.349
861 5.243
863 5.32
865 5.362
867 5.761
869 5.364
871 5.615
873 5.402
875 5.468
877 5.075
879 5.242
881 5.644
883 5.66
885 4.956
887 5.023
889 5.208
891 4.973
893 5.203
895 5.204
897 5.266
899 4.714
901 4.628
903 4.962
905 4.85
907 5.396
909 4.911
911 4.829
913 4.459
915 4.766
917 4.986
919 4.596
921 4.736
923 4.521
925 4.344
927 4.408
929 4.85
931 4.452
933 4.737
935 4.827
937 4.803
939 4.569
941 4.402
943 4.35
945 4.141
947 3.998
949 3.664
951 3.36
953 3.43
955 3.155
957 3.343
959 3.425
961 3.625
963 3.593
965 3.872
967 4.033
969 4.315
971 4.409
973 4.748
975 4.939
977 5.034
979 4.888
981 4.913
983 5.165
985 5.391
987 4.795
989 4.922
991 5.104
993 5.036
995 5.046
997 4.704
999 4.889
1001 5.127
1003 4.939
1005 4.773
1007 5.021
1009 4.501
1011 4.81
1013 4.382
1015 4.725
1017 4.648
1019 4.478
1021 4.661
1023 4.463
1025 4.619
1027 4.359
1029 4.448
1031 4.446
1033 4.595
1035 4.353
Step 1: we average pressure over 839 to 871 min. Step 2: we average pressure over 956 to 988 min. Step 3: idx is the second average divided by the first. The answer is 0.8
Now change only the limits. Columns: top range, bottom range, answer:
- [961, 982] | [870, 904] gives 0.85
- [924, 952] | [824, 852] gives 0.86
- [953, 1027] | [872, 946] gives 0.93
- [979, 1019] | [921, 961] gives 1.18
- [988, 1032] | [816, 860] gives 0.93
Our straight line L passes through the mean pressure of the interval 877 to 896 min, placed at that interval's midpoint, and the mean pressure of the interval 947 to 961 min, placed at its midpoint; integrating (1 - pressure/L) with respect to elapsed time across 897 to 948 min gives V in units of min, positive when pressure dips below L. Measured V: -4.76 min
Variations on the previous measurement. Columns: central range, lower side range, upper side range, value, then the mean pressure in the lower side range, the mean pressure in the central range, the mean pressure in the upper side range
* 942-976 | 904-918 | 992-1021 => 6.5 min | 4.89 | 3.91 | 4.79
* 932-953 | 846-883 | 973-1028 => 3.4 min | 5.4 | 4.24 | 4.83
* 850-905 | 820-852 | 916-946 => -4.6 min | 5.06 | 5.26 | 4.58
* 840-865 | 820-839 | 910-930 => -1.4 min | 5.05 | 5.22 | 4.65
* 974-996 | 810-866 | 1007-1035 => -1.7 min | 5.11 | 5.02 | 4.56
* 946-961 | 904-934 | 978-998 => 4.2 min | 4.72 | 3.49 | 5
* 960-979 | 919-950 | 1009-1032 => 0.8 min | 4.46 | 4.32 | 4.55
